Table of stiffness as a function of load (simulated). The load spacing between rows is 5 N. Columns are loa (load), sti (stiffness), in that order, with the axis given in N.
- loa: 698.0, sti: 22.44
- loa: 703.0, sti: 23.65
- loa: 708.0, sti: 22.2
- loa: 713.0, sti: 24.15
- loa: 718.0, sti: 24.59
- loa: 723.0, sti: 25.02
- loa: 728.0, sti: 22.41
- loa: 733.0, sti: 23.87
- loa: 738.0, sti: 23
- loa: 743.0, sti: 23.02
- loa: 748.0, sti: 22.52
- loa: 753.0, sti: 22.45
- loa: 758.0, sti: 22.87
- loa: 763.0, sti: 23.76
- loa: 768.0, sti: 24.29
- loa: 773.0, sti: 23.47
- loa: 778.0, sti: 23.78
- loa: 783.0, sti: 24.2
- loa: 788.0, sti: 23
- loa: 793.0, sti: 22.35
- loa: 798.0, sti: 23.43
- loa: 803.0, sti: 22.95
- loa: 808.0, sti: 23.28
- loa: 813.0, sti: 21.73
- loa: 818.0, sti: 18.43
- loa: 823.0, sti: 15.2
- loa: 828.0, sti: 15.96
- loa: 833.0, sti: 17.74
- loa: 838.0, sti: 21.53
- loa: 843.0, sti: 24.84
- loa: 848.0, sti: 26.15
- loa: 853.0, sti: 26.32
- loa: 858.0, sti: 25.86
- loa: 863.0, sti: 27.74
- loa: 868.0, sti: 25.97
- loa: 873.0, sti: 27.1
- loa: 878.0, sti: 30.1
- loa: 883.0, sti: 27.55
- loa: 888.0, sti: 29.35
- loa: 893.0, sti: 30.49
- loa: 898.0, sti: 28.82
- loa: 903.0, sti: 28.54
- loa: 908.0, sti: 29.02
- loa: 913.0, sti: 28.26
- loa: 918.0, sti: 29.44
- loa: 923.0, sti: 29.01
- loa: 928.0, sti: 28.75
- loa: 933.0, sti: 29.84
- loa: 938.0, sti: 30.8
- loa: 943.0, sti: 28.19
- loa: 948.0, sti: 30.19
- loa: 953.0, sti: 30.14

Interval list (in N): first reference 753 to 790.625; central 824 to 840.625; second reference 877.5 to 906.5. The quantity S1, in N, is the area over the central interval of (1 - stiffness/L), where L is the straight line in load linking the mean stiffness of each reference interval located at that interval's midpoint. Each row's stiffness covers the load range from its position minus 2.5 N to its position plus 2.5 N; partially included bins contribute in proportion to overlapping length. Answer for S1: 5.2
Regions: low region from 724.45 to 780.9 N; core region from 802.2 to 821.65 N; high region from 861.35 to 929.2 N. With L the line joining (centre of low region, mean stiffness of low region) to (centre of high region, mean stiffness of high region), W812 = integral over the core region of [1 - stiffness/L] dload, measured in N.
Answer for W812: 3.32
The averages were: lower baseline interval 23.3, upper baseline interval 28.6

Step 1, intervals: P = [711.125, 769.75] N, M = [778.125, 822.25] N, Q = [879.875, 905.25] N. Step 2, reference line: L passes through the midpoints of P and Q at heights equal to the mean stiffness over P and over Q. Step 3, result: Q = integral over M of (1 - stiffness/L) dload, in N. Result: 5.84 N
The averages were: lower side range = 23.5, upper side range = 29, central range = 22.2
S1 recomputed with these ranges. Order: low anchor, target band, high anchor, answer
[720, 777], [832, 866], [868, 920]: 3.1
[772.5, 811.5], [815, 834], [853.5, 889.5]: 6.2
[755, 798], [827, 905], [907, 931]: 2.6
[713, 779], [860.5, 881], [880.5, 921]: 0.1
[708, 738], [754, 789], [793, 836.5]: -2.9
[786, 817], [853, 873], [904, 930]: -0.5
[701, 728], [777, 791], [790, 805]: -0.3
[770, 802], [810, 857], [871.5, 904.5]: 9.0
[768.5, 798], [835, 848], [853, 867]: 1.2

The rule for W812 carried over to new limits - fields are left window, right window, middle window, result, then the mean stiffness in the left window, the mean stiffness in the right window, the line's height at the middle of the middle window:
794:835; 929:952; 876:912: -4.1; 20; 29.7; 26.1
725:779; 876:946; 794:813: 1.7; 23.2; 29.2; 25.1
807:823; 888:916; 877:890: -0.8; 20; 29.1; 27.1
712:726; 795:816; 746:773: 0.5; 24.6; 22.7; 23.7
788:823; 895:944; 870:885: -1.1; 21.6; 29.1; 26.3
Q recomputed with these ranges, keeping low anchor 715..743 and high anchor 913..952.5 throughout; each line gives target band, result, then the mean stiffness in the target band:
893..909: -0.3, 29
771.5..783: 0.6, 23.8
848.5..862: 0.5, 26.3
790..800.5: 1.1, 22.9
